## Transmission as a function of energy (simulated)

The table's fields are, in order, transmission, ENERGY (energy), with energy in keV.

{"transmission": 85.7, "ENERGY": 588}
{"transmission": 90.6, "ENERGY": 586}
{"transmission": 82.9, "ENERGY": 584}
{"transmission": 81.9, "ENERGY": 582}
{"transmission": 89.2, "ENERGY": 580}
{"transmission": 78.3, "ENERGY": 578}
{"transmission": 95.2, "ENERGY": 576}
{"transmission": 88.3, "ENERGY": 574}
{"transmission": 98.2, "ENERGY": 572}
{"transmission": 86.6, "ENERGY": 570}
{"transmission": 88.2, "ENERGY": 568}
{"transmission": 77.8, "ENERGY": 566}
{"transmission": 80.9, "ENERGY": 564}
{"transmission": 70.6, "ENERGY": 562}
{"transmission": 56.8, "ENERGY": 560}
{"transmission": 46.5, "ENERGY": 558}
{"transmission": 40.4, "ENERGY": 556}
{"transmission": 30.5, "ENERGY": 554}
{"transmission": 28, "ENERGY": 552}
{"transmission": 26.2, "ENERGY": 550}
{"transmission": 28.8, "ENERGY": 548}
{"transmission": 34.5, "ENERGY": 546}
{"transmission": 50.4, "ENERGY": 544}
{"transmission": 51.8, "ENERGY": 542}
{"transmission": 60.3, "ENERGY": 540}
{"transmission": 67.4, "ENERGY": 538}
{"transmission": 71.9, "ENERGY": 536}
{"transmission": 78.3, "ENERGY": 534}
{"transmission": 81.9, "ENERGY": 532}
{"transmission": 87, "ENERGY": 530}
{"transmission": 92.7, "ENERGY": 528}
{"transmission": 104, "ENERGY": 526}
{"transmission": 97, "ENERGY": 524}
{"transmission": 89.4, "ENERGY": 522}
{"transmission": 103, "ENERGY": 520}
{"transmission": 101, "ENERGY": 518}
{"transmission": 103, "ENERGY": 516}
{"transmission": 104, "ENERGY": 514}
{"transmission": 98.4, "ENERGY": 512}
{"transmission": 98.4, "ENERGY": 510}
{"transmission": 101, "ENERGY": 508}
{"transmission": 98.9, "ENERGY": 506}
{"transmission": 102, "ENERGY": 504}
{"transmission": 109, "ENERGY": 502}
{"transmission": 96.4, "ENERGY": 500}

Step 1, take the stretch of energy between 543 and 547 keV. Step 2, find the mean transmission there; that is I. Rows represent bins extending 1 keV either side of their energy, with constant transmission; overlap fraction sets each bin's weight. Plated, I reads 42.5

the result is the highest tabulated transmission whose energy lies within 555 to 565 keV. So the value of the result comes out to 80.9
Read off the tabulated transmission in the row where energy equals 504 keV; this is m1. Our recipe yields 102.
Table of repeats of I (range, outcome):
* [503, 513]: 99.7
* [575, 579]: 86.8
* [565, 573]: 87.7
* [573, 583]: 86.6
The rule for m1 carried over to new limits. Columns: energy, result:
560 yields 56.8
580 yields 89.2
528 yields 92.7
